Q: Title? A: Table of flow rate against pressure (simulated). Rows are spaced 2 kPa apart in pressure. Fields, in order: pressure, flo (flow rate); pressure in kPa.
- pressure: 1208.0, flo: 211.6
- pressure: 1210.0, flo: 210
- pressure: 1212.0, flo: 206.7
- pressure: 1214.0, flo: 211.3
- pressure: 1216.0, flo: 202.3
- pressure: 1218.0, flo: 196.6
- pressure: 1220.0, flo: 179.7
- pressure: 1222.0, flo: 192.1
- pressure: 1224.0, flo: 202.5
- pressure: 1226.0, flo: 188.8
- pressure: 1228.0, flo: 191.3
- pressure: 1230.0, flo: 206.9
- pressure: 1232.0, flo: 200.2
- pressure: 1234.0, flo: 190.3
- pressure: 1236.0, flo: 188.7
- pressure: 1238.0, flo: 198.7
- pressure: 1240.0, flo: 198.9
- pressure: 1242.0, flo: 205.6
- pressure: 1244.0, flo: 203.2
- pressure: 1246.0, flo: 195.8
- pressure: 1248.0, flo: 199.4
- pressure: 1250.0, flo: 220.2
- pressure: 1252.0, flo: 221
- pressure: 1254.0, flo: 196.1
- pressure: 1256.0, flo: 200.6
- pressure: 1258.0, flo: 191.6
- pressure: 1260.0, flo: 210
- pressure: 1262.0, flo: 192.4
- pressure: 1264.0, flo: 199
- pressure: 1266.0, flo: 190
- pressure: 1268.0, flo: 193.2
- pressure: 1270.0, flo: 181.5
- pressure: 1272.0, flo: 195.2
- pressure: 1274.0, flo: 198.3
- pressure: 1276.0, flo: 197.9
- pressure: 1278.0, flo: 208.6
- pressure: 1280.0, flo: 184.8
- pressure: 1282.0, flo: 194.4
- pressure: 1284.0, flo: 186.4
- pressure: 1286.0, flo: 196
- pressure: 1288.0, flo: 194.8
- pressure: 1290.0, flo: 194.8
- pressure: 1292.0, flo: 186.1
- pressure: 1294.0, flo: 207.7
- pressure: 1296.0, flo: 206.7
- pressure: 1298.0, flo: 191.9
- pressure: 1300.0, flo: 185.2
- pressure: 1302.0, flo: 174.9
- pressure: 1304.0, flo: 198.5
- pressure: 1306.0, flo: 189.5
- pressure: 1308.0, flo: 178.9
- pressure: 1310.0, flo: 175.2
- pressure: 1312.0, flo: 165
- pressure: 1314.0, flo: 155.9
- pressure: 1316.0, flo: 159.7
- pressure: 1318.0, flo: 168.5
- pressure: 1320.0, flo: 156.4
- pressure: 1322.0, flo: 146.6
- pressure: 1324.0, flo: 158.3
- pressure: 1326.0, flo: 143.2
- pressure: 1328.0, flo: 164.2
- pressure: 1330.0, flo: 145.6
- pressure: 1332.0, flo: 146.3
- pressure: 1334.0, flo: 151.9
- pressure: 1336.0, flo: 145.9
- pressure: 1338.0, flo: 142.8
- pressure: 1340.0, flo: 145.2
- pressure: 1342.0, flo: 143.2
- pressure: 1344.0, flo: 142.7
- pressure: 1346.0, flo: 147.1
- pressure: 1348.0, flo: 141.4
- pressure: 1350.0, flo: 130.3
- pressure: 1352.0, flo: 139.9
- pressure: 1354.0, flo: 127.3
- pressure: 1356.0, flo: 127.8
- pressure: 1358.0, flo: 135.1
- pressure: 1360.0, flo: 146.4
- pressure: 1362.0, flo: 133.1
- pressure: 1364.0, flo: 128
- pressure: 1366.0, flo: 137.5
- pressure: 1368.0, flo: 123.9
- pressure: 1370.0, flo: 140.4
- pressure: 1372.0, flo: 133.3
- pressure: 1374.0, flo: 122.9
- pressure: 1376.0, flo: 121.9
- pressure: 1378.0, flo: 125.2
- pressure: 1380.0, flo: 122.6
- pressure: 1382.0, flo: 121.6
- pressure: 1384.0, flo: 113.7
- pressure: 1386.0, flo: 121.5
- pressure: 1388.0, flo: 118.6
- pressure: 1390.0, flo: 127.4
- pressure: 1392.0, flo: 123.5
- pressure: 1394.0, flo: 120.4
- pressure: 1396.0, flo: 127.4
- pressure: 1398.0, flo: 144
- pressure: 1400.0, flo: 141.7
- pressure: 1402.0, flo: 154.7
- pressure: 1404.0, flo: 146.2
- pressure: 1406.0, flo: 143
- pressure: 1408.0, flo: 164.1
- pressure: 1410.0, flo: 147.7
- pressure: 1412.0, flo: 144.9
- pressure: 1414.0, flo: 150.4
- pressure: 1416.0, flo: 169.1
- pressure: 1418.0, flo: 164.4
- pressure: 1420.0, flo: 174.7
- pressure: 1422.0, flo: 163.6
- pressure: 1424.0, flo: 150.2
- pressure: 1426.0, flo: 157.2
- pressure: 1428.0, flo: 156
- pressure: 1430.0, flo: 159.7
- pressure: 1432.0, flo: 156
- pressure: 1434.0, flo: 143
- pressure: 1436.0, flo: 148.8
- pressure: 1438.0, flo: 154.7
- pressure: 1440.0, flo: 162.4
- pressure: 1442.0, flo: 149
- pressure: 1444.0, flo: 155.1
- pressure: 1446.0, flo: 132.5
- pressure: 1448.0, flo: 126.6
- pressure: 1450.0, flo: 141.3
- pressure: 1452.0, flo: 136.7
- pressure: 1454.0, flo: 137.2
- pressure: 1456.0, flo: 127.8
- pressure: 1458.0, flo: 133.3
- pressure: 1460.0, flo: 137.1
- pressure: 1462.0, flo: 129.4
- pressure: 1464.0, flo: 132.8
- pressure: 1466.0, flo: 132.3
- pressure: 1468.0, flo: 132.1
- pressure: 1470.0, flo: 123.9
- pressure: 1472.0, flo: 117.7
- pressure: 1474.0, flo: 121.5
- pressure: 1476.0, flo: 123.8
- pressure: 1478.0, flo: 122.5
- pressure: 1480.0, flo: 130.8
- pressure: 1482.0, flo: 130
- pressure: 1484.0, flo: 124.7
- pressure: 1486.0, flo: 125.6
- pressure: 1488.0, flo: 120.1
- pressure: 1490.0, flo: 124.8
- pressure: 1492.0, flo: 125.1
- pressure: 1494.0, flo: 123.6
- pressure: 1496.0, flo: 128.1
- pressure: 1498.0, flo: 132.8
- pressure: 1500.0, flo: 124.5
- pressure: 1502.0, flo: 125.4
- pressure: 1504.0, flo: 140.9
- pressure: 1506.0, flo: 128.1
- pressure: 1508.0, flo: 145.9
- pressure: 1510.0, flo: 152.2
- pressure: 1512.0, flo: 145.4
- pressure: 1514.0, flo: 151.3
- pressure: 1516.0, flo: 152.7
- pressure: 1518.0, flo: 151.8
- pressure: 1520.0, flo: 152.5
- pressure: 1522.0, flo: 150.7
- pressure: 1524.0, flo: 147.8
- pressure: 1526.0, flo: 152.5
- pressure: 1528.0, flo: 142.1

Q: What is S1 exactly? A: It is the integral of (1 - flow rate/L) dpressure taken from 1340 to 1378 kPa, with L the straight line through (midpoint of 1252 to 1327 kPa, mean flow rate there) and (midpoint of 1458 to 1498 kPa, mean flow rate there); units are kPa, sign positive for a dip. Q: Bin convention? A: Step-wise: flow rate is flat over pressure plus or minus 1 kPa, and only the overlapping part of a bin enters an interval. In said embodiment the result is 6.8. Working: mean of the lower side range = 186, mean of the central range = 135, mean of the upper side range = 127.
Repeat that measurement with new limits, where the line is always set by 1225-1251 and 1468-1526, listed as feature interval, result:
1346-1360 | 2.9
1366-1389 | 5.5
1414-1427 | -0.8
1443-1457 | 0.9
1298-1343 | 4.3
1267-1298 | -1.2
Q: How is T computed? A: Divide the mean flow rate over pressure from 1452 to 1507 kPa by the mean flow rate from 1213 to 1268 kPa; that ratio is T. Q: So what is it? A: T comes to 0.64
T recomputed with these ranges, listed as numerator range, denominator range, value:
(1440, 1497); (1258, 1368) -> 0.78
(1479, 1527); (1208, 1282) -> 0.69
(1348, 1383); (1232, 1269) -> 0.65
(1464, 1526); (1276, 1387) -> 0.86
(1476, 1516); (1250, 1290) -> 0.67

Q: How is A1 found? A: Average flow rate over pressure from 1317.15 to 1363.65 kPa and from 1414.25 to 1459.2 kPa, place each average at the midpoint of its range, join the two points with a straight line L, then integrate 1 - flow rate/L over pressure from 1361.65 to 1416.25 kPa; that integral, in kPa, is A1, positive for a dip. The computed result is 4.9 kPa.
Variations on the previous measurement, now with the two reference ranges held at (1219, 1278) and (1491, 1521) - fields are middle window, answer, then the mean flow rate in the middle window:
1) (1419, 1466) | 2.3 kPa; 146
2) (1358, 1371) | 2.8 kPa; 135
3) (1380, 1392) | 3.3 kPa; 121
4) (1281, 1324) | 1.0 kPa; 181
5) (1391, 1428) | 2.6 kPa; 149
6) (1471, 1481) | 1.5 kPa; 123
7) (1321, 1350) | 5.0 kPa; 147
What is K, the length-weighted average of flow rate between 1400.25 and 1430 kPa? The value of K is 156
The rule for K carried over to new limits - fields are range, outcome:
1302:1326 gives 168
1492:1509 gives 131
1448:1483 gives 130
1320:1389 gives 137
